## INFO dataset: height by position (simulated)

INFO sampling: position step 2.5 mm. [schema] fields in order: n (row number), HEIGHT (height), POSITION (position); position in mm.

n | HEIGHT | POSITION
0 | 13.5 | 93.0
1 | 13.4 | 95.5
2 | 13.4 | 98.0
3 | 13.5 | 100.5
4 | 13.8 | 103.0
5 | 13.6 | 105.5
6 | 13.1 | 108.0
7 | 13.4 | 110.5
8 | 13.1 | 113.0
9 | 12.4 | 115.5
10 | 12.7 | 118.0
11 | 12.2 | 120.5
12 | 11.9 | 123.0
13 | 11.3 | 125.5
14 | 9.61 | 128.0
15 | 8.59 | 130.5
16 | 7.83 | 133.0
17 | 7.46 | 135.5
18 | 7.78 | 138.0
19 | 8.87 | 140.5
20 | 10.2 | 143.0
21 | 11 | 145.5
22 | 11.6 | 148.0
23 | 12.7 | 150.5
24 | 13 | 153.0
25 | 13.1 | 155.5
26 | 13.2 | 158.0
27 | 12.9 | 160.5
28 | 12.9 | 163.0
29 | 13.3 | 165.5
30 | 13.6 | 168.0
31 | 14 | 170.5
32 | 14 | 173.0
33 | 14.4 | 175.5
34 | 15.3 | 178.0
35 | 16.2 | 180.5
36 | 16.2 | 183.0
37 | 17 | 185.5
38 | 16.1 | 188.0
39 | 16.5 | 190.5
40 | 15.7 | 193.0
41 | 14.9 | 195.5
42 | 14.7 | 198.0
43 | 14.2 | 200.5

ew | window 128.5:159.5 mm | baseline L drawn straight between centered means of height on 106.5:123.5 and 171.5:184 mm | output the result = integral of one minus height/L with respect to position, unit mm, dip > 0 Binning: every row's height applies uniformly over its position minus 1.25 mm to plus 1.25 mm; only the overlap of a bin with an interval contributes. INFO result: 7.7 mm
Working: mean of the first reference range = 12.7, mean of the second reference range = 15.2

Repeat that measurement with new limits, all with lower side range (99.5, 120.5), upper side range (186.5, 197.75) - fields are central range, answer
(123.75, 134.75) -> 3.5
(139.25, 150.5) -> 2.8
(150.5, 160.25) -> 1.0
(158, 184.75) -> 1.4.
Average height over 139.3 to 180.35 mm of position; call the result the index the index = 12.9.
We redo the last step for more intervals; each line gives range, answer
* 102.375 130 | 12.3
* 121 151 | 9.89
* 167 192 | 15.4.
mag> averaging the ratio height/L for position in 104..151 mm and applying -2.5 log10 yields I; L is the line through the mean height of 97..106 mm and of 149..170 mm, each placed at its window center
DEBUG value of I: 0.21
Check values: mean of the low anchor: 13.6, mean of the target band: 11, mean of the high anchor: 13.1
